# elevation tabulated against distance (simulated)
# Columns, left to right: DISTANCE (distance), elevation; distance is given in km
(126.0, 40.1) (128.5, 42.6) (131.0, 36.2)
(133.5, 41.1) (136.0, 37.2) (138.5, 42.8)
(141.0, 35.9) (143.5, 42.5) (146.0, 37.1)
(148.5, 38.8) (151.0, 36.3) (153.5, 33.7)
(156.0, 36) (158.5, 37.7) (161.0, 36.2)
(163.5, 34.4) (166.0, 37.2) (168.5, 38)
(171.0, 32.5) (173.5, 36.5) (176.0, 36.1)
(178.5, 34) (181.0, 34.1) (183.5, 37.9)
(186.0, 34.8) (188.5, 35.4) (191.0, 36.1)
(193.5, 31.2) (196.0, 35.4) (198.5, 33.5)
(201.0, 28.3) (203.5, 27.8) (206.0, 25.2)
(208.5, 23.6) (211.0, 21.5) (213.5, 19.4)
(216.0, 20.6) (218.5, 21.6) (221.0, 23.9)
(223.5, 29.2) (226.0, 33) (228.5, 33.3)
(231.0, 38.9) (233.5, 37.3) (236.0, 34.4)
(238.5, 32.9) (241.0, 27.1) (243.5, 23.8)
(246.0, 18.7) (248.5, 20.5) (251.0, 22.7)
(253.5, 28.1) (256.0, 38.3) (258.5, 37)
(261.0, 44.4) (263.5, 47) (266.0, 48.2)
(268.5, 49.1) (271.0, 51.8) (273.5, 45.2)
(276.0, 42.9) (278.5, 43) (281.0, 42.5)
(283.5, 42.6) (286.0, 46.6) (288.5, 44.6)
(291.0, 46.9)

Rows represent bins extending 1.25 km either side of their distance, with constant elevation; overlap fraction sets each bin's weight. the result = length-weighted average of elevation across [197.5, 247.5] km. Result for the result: 27.6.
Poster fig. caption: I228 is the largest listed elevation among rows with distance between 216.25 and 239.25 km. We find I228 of 38.9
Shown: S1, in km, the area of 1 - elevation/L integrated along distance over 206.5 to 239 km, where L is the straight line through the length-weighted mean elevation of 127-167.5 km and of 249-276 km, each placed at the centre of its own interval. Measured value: 9.4 km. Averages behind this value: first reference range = 37.9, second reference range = 40.7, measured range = 28.3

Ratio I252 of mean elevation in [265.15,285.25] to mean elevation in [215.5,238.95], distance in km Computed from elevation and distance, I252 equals 1.5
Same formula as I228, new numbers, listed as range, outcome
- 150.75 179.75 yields 38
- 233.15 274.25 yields 51.8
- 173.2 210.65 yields 37.9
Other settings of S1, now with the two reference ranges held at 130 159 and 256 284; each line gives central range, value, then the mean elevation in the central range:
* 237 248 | 4.5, 25.5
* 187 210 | 5.7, 30.7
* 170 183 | 1.6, 34.9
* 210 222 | 5.9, 21.3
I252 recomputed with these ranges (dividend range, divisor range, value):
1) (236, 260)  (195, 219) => 1.10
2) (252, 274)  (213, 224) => 1.89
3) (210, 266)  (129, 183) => 0.82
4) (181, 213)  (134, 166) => 0.82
